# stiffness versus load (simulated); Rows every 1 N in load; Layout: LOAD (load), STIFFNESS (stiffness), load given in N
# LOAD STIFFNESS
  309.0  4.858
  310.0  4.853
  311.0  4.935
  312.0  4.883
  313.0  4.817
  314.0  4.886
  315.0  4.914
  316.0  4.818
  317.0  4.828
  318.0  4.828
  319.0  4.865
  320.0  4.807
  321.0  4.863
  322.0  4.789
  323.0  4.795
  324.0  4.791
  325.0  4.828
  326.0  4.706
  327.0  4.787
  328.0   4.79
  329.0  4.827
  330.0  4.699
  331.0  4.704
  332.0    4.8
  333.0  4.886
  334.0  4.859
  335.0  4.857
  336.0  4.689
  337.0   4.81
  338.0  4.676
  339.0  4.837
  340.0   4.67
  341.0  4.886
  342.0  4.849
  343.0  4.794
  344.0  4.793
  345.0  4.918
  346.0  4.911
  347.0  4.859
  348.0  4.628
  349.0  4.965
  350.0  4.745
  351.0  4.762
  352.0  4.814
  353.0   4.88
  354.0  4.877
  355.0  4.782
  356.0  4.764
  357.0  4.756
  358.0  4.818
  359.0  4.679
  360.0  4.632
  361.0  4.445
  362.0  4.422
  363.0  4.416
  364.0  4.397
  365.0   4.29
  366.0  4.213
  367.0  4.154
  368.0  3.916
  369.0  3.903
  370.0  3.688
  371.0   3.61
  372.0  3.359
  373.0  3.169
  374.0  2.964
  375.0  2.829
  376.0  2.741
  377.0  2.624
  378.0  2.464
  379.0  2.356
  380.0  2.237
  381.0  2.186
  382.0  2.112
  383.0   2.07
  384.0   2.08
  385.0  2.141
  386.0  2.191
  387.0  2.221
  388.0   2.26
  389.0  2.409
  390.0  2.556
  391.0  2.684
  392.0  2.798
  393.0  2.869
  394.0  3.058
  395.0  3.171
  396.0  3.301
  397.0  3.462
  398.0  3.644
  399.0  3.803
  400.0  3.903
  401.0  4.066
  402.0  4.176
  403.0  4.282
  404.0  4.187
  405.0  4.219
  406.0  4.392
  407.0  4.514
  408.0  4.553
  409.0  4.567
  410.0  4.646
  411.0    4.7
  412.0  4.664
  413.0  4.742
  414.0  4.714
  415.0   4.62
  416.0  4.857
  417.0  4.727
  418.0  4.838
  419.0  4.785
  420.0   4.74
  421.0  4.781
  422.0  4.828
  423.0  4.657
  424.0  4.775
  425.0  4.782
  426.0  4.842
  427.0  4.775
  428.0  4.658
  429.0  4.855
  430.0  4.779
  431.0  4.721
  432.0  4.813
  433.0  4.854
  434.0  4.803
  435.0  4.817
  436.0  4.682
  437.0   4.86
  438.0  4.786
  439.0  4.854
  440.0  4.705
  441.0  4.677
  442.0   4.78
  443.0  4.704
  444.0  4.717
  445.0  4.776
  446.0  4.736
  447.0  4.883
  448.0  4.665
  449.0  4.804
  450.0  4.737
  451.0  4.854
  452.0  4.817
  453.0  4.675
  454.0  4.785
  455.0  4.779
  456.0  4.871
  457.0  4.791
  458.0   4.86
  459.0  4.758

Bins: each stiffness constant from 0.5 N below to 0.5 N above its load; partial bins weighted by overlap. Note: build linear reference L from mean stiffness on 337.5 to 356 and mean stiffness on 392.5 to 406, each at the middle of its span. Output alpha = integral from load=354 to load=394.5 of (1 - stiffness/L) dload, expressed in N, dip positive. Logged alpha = 9.1 N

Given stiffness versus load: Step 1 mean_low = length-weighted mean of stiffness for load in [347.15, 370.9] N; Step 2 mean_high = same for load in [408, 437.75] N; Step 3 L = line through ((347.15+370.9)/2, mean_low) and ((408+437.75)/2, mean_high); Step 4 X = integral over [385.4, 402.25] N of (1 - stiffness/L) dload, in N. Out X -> 5.7 N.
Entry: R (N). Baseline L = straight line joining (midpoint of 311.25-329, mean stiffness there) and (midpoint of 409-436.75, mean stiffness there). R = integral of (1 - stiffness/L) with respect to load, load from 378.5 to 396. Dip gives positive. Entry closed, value 8.49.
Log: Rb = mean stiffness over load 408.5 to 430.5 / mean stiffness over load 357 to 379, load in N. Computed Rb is 1.25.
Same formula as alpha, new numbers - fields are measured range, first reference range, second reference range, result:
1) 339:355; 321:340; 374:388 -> -3.41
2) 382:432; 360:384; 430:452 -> 1.95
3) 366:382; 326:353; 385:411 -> 3.84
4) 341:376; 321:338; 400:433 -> 2.73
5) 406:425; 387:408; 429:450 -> -3.15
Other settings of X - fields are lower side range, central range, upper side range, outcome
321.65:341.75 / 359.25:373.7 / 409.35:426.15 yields 2.21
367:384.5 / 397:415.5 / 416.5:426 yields -0.79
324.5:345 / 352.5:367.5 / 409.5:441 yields 0.67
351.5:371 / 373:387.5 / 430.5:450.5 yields 6.80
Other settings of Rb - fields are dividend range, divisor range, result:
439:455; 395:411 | 1.16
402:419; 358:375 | 1.14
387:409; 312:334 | 0.73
